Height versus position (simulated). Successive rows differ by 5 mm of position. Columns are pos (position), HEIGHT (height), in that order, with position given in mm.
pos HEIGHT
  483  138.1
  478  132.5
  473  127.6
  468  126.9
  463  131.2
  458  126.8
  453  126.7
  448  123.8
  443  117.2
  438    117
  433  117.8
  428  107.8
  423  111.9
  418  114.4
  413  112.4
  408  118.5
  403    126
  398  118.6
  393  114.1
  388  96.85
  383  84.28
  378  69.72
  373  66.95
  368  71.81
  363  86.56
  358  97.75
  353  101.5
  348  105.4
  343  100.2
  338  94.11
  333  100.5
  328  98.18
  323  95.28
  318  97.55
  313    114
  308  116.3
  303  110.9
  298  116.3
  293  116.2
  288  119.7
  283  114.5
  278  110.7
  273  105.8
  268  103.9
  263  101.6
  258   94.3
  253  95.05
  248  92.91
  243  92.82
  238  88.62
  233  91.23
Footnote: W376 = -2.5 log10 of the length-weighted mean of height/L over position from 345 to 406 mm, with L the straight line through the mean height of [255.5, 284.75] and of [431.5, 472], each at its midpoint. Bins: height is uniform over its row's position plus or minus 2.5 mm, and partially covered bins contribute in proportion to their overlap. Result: 0.21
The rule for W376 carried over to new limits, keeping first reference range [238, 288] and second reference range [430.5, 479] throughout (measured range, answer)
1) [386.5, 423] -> 0.036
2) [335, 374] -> 0.222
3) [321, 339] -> 0.129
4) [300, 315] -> -0.068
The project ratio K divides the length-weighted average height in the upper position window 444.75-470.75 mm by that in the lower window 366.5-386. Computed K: 1.7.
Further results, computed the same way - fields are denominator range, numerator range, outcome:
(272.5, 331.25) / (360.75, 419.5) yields 0.90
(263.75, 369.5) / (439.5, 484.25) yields 1.23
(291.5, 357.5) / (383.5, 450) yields 1.09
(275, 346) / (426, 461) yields 1.12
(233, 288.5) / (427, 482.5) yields 1.23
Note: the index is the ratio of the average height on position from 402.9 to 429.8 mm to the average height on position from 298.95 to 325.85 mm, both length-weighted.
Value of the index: 1.07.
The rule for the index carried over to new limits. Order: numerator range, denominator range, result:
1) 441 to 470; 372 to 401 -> 1.34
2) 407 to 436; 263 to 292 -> 1.03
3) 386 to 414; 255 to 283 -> 1.10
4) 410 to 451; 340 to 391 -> 1.31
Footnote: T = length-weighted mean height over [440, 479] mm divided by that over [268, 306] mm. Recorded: 1.12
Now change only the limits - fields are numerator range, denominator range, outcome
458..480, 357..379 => 1.66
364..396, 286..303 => 0.73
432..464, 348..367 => 1.30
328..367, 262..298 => 0.87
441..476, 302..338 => 1.21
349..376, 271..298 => 0.75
